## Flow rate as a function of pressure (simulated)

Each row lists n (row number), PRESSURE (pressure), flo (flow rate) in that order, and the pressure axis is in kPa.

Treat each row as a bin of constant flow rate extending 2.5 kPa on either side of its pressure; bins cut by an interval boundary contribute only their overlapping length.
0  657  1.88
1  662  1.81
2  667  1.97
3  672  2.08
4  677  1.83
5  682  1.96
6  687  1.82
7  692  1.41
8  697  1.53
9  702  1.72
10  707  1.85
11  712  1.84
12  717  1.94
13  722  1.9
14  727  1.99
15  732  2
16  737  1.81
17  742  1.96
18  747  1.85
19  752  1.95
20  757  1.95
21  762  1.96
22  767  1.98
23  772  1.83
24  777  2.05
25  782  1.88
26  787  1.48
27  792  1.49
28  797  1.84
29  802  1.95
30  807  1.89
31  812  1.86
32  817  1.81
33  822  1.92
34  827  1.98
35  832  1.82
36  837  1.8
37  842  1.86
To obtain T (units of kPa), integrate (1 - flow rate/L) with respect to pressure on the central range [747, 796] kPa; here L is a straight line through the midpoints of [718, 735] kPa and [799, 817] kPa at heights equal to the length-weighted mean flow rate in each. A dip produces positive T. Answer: 2.0 kPa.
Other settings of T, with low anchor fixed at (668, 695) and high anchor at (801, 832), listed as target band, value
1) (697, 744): -0.7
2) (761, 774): -0.4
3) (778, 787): 0.4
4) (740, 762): -0.8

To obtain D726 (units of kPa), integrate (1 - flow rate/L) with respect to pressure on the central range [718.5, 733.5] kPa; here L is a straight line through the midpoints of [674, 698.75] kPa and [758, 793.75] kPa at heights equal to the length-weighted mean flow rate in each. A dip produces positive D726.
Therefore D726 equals -1.6 kPa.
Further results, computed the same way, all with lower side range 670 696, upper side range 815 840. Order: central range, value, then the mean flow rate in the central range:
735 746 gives -0.3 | 1.88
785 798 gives 1.9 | 1.58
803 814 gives -0.2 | 1.89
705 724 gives -0.7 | 1.88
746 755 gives -0.4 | 1.91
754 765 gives -0.7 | 1.96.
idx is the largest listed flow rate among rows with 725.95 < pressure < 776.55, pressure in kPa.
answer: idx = 2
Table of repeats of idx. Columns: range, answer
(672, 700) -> 2.08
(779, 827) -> 1.98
